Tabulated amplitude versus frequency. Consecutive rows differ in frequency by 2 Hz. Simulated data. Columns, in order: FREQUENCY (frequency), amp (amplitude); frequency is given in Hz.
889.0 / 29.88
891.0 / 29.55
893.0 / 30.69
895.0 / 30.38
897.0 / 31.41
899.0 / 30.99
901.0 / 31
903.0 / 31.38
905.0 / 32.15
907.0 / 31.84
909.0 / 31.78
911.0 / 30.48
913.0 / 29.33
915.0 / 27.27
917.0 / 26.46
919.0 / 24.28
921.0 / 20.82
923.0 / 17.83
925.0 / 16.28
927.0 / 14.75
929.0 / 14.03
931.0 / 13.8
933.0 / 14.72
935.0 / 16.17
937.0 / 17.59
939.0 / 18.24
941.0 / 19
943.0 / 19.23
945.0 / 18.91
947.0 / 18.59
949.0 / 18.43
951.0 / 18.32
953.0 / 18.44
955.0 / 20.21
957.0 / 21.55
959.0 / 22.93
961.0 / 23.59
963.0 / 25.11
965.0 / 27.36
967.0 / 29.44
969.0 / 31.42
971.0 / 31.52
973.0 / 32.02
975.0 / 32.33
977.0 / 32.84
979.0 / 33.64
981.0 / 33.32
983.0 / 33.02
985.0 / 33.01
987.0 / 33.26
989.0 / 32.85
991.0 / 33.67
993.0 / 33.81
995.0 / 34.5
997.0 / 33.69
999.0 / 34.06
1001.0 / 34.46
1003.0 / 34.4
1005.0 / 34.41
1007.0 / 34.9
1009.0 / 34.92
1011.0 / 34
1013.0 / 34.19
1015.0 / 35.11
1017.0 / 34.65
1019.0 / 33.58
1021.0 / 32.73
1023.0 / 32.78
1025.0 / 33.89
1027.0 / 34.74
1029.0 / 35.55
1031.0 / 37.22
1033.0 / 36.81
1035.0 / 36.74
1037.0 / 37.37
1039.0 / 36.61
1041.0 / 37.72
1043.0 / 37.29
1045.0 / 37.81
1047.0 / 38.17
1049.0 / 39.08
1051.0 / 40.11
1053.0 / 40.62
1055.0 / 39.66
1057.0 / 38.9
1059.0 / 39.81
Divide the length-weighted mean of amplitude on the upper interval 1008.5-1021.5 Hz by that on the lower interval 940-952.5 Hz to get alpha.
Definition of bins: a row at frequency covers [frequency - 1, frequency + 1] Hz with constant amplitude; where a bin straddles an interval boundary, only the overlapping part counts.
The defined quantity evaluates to 1.8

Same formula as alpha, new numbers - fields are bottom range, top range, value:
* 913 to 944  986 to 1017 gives 1.79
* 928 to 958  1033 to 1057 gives 2.15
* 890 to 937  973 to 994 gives 1.33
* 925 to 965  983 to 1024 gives 1.81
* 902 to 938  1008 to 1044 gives 1.55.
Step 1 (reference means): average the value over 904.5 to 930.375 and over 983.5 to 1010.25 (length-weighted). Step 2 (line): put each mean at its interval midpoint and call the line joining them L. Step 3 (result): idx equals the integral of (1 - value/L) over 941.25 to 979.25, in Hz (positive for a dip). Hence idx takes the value 6.3 Hz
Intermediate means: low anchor 24.1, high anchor 34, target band 24.8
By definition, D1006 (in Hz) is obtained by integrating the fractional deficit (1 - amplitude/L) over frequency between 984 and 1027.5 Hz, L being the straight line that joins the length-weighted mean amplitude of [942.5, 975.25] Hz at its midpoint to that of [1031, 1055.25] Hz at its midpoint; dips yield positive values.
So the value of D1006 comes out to -3.1 Hz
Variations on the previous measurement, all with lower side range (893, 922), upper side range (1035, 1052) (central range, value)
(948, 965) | 5.8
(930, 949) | 8.4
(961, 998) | 2.3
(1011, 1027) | 1.1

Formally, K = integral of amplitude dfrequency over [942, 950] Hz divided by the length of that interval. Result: 18.8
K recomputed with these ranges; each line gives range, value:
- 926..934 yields 14.3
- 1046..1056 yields 39.5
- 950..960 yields 20.3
